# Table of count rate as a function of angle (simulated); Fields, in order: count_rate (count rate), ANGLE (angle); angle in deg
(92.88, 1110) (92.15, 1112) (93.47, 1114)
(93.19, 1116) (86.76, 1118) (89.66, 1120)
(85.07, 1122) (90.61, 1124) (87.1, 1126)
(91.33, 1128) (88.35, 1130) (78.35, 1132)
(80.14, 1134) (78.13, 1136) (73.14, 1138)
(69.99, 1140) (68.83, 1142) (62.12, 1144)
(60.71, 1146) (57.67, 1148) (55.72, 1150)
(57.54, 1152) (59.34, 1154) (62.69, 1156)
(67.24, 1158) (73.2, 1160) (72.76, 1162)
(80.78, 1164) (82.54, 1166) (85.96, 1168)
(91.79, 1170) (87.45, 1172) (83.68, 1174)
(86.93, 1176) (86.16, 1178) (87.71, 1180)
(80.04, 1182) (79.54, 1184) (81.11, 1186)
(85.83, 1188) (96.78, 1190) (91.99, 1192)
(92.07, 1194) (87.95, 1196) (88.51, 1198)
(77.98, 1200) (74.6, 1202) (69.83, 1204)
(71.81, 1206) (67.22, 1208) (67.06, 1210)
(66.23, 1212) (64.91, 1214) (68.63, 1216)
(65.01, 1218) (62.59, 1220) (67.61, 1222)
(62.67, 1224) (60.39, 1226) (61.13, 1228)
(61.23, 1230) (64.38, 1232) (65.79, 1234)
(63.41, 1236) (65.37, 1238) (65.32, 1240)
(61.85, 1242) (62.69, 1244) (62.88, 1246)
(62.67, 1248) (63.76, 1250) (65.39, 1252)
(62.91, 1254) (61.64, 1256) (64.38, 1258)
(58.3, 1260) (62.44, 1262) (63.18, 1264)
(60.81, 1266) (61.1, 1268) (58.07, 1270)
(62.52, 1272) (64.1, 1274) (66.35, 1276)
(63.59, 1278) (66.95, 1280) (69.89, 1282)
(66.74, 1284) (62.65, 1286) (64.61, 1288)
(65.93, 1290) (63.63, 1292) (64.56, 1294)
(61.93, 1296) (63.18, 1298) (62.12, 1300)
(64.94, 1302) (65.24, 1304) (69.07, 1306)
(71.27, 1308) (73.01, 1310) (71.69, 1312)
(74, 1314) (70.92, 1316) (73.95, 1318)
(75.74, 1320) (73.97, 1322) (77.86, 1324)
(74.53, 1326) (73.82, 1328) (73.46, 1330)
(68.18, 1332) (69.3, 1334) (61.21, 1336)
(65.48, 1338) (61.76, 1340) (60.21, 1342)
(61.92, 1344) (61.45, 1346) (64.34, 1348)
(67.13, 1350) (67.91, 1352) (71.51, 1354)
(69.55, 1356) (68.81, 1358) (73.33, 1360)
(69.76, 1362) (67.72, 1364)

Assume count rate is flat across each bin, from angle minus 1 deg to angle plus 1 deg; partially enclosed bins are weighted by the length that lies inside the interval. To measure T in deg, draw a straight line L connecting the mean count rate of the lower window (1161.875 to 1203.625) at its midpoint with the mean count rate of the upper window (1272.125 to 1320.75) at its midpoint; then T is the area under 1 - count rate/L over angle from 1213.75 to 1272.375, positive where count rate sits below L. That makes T 9.6 deg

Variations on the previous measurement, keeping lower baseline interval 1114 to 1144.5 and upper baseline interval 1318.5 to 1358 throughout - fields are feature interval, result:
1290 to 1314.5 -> 1.4 deg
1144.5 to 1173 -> 3.3 deg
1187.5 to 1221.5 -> 0.5 deg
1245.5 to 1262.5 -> 2.6 deg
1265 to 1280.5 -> 2.1 deg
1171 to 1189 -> -1.2 deg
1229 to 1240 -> 1.6 deg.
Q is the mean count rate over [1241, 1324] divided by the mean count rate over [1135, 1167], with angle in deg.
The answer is 1.0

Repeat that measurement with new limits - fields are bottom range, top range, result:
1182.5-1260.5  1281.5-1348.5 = 0.97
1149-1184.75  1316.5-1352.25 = 0.89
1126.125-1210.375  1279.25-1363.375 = 0.88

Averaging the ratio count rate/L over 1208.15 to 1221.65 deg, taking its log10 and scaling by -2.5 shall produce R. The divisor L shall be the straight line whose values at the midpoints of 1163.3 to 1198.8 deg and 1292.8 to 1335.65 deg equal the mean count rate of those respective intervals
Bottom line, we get 0.241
